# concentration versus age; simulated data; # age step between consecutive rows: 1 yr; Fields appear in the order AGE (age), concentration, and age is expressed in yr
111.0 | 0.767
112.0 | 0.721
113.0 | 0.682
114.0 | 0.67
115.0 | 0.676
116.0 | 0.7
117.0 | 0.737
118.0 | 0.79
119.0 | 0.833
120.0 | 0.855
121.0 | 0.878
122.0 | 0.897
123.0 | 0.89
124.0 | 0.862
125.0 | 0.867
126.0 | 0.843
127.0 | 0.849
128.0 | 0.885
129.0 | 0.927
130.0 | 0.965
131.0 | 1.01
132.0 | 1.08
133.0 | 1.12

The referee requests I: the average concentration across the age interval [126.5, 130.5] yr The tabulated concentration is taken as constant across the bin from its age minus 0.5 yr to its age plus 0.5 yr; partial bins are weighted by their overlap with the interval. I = 0.906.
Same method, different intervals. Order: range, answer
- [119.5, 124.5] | 0.876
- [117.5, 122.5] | 0.851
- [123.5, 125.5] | 0.865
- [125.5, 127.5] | 0.846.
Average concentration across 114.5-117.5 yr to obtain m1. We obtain 0.704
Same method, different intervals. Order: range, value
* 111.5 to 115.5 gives 0.687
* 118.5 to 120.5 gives 0.844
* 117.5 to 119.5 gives 0.811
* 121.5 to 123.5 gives 0.893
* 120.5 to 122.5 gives 0.887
